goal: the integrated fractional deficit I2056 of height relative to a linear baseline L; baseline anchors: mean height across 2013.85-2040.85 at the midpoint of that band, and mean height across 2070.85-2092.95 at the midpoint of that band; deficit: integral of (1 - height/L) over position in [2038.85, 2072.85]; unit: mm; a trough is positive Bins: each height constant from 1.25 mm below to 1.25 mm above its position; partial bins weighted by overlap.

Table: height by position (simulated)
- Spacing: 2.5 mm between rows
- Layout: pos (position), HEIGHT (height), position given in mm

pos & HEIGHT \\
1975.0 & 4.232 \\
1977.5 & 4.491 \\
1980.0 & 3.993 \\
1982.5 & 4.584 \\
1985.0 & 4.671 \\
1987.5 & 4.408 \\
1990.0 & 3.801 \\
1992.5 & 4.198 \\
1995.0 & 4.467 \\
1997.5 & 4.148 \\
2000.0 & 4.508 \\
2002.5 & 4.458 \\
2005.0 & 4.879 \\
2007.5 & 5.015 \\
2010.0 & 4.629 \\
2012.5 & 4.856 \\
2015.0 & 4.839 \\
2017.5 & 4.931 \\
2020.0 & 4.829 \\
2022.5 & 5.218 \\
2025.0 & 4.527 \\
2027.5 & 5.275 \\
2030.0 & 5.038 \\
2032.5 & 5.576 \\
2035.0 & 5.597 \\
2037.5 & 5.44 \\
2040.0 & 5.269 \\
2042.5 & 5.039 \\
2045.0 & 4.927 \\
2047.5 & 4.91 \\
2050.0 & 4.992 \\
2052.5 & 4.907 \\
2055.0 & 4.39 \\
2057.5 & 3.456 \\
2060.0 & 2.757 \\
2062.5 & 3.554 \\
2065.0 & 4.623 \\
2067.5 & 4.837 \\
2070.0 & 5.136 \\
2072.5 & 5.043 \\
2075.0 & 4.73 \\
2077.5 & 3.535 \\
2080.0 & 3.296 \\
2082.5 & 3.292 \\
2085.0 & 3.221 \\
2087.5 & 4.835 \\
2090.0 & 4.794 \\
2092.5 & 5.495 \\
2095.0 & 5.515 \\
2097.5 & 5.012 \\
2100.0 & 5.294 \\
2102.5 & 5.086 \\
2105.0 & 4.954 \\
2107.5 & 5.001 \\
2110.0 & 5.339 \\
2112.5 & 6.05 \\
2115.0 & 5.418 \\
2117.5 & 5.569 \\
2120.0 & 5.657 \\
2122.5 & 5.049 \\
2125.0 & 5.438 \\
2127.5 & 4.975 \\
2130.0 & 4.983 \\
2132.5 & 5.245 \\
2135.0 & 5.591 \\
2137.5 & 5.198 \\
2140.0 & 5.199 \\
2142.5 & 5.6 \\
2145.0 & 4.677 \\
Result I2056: 0.8 mm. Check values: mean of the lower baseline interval 5.14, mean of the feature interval 4.55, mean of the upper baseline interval 4.22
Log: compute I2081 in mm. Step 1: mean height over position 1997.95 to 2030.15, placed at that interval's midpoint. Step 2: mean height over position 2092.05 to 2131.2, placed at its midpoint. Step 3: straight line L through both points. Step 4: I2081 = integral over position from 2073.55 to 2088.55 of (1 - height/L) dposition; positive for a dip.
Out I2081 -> 3.9 mm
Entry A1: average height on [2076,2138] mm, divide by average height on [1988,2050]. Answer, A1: 1.02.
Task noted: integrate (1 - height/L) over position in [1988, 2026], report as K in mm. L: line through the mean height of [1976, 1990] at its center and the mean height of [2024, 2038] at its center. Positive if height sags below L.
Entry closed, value 1.5 mm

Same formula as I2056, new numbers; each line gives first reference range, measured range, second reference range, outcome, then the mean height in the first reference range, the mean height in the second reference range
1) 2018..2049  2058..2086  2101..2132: 6.5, 5.13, 5.29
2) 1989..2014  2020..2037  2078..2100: -2.6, 4.51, 4.45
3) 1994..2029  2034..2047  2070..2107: -1.5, 4.76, 4.61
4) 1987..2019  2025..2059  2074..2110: -2.8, 4.55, 4.6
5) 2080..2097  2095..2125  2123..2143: -3.0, 4.46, 5.26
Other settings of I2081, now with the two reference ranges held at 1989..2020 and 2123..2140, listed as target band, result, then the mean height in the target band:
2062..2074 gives 0.48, 4.71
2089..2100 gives -0.40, 5.22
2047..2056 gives 0.03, 4.8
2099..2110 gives -0.04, 5.11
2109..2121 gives -1.09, 5.61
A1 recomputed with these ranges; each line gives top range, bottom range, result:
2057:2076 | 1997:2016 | 0.92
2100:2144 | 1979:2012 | 1.19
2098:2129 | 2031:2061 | 1.11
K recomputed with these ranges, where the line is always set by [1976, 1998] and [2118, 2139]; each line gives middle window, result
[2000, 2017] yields -1.2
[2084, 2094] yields 0.7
